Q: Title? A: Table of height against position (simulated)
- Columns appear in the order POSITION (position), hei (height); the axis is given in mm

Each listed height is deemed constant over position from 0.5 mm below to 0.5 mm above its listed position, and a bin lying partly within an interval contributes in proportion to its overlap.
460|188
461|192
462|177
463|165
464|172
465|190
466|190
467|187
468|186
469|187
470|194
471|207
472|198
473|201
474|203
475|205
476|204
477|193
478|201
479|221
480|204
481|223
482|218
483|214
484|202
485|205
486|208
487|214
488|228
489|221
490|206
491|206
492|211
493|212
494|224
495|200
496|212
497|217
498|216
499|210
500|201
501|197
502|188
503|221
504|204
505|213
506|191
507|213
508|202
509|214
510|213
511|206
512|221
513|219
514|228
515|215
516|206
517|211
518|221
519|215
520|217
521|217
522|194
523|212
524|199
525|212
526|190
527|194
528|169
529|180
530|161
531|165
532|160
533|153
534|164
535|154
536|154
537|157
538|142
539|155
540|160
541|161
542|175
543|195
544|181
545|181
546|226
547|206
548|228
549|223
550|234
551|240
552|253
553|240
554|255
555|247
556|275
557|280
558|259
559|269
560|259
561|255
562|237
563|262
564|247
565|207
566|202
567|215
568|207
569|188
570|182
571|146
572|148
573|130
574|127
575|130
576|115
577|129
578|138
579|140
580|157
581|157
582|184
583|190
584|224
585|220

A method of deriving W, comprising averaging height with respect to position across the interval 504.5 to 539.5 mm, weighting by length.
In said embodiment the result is 192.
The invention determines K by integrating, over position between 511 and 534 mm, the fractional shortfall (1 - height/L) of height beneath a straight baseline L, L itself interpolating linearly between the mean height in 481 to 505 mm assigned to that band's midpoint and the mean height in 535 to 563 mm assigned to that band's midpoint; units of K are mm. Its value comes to 1.7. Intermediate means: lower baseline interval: 211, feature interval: 198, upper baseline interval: 216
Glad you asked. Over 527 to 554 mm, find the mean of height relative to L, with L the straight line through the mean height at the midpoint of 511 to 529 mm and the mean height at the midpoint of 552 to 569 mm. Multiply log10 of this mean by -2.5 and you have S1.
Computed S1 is 0.209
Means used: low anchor 207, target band 187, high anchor 243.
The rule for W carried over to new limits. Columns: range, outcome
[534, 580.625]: 197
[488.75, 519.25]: 211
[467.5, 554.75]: 202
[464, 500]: 206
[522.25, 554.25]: 189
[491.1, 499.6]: 212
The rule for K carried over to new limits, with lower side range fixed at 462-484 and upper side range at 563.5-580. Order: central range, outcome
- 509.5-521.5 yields -2.08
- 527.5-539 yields 1.19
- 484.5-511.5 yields -2.81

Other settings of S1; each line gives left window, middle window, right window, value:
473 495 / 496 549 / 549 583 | 0.067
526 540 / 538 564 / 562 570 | -0.162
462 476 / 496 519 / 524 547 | -0.164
